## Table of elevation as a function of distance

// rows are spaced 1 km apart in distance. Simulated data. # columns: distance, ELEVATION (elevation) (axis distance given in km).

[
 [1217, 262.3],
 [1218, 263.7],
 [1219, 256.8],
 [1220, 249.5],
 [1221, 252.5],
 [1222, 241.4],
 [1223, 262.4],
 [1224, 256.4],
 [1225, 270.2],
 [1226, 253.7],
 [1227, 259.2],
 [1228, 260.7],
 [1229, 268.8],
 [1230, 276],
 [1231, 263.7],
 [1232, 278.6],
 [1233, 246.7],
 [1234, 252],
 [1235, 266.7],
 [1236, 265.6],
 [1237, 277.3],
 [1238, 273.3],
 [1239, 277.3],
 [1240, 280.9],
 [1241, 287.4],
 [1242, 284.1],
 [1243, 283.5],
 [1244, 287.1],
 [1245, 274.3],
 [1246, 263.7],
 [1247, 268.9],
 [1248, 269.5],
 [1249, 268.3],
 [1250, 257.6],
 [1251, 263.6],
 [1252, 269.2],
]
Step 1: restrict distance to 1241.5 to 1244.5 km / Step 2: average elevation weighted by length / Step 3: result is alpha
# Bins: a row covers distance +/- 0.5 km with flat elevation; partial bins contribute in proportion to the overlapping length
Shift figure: 285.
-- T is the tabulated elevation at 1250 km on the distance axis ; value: 257.6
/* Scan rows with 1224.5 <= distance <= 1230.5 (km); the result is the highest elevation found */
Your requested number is 276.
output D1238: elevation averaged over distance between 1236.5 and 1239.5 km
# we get 276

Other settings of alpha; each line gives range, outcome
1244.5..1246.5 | 269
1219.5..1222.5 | 248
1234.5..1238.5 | 271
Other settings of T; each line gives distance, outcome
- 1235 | 266.7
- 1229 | 268.8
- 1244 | 287.1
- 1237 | 277.3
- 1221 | 252.5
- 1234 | 252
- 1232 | 278.6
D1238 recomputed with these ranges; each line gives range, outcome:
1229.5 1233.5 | 266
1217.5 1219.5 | 260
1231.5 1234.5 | 259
